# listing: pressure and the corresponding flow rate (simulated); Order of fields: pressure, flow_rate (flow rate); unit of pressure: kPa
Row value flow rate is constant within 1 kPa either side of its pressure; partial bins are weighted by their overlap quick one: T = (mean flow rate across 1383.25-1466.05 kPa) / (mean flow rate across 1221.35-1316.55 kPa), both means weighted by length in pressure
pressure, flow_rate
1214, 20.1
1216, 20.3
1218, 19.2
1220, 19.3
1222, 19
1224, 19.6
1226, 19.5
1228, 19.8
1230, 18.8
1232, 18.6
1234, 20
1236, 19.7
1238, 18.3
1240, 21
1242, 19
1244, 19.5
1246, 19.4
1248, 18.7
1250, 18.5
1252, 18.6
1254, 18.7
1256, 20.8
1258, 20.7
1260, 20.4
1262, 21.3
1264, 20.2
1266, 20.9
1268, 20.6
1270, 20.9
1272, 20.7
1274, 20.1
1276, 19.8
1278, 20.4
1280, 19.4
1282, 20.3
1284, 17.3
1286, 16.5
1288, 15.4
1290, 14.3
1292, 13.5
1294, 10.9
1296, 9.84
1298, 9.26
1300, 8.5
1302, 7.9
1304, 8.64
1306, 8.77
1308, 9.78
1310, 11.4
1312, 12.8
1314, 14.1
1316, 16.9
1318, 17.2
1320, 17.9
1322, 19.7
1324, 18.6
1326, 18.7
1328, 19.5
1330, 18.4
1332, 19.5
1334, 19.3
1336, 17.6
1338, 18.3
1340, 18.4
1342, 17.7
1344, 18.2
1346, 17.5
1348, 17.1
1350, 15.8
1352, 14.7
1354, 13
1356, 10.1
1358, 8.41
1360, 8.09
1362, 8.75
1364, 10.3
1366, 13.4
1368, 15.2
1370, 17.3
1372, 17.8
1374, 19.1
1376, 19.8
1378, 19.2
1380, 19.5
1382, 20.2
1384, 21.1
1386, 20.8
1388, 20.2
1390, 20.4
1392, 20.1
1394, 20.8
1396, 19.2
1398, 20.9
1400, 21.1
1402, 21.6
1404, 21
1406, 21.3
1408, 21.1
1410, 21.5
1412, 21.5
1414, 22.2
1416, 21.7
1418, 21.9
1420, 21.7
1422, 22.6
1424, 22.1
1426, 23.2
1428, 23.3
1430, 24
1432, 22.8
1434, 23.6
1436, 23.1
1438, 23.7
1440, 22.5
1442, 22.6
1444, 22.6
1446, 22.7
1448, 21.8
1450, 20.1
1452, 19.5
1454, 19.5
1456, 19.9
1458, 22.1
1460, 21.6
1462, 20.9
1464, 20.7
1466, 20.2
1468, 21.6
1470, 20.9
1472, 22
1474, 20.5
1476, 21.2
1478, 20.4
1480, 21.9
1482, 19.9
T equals 1.26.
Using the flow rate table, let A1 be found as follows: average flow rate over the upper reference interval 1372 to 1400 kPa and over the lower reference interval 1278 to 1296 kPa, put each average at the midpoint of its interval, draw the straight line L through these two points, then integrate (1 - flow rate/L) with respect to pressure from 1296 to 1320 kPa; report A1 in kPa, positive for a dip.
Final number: 7.5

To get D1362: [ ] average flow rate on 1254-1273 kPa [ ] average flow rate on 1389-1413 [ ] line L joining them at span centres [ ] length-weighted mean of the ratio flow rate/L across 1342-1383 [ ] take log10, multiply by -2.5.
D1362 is 0.34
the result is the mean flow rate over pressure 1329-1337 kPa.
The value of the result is 18.7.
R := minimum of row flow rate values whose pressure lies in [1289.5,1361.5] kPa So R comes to 7.9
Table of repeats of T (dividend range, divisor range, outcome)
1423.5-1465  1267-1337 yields 1.39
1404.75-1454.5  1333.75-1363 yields 1.50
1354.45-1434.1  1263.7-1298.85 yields 1.11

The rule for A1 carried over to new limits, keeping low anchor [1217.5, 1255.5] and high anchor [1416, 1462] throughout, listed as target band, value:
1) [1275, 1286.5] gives 0.5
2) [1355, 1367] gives 6.4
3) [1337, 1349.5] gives 1.8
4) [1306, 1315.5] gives 3.9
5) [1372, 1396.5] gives 1.6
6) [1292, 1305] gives 6.9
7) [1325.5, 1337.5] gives 1.0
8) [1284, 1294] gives 2.6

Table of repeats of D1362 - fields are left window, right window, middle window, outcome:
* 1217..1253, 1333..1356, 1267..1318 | 0.22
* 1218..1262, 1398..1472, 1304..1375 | 0.32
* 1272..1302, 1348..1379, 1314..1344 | -0.24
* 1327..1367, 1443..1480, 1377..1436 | -0.18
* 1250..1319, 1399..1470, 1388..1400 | 0.00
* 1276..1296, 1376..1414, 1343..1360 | 0.32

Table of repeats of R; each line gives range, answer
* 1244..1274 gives 18.5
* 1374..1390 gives 19.1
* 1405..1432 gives 21.1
